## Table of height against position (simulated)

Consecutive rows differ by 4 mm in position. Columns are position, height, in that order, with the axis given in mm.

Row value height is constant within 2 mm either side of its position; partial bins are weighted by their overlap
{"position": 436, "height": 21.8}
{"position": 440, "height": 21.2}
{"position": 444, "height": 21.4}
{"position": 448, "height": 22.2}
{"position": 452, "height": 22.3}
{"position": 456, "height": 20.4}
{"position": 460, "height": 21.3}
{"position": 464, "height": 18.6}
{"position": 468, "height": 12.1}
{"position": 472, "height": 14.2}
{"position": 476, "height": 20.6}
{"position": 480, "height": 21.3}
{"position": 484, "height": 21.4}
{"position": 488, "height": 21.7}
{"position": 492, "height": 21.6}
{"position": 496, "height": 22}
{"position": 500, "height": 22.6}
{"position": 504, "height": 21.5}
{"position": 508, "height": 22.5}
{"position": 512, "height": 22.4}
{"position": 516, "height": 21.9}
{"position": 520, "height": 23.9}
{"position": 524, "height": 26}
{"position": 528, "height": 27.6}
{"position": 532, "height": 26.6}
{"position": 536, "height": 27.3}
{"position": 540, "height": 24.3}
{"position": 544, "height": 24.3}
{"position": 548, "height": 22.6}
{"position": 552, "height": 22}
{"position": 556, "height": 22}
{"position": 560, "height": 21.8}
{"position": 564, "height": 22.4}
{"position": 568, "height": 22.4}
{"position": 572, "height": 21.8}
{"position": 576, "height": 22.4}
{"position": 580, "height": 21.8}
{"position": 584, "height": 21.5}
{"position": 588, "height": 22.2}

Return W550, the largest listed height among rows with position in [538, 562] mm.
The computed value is 24.3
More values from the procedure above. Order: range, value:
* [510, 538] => 27.6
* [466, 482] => 21.3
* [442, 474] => 22.3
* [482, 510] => 22.6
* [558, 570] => 22.4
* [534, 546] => 27.3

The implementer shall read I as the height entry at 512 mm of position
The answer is 22.4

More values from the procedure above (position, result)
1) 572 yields 21.8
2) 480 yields 21.3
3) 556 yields 22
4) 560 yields 21.8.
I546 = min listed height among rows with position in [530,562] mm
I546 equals 21.8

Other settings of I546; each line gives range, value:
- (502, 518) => 21.5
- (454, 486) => 12.1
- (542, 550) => 22.6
